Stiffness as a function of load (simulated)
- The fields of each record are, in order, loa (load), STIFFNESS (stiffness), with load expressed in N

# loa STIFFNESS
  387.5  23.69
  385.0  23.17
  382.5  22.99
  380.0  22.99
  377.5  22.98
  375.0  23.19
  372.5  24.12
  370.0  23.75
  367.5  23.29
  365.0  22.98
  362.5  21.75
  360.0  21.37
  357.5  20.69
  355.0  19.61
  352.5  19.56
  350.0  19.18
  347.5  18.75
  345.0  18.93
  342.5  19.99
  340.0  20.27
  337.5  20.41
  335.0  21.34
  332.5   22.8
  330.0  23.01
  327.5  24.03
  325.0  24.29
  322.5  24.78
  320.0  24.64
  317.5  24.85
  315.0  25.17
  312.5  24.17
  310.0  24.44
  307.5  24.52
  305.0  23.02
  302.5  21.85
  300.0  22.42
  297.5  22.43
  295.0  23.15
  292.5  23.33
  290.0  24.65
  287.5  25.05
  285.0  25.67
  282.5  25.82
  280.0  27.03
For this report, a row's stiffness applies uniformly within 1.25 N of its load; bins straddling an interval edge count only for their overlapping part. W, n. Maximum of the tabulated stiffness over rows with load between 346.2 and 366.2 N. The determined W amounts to 22.98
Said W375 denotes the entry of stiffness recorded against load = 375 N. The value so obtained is 23.19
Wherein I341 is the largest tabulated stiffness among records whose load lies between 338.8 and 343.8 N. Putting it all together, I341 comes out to 20.27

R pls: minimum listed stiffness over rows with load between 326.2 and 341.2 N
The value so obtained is 20.27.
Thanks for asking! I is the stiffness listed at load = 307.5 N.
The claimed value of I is 24.52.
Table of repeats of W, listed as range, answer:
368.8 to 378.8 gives 24.12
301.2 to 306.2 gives 23.02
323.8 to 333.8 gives 24.29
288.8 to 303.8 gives 24.65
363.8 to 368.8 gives 23.29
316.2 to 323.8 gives 24.85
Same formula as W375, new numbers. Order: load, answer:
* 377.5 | 22.98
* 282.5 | 25.82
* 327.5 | 24.03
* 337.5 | 20.41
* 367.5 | 23.29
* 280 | 27.03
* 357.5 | 20.69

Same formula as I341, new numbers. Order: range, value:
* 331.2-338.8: 22.8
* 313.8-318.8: 25.17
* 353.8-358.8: 20.69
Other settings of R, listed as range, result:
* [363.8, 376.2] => 22.98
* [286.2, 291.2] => 24.65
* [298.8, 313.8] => 21.85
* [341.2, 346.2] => 18.93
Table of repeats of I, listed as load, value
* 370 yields 23.75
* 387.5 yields 23.69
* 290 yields 24.65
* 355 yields 19.61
